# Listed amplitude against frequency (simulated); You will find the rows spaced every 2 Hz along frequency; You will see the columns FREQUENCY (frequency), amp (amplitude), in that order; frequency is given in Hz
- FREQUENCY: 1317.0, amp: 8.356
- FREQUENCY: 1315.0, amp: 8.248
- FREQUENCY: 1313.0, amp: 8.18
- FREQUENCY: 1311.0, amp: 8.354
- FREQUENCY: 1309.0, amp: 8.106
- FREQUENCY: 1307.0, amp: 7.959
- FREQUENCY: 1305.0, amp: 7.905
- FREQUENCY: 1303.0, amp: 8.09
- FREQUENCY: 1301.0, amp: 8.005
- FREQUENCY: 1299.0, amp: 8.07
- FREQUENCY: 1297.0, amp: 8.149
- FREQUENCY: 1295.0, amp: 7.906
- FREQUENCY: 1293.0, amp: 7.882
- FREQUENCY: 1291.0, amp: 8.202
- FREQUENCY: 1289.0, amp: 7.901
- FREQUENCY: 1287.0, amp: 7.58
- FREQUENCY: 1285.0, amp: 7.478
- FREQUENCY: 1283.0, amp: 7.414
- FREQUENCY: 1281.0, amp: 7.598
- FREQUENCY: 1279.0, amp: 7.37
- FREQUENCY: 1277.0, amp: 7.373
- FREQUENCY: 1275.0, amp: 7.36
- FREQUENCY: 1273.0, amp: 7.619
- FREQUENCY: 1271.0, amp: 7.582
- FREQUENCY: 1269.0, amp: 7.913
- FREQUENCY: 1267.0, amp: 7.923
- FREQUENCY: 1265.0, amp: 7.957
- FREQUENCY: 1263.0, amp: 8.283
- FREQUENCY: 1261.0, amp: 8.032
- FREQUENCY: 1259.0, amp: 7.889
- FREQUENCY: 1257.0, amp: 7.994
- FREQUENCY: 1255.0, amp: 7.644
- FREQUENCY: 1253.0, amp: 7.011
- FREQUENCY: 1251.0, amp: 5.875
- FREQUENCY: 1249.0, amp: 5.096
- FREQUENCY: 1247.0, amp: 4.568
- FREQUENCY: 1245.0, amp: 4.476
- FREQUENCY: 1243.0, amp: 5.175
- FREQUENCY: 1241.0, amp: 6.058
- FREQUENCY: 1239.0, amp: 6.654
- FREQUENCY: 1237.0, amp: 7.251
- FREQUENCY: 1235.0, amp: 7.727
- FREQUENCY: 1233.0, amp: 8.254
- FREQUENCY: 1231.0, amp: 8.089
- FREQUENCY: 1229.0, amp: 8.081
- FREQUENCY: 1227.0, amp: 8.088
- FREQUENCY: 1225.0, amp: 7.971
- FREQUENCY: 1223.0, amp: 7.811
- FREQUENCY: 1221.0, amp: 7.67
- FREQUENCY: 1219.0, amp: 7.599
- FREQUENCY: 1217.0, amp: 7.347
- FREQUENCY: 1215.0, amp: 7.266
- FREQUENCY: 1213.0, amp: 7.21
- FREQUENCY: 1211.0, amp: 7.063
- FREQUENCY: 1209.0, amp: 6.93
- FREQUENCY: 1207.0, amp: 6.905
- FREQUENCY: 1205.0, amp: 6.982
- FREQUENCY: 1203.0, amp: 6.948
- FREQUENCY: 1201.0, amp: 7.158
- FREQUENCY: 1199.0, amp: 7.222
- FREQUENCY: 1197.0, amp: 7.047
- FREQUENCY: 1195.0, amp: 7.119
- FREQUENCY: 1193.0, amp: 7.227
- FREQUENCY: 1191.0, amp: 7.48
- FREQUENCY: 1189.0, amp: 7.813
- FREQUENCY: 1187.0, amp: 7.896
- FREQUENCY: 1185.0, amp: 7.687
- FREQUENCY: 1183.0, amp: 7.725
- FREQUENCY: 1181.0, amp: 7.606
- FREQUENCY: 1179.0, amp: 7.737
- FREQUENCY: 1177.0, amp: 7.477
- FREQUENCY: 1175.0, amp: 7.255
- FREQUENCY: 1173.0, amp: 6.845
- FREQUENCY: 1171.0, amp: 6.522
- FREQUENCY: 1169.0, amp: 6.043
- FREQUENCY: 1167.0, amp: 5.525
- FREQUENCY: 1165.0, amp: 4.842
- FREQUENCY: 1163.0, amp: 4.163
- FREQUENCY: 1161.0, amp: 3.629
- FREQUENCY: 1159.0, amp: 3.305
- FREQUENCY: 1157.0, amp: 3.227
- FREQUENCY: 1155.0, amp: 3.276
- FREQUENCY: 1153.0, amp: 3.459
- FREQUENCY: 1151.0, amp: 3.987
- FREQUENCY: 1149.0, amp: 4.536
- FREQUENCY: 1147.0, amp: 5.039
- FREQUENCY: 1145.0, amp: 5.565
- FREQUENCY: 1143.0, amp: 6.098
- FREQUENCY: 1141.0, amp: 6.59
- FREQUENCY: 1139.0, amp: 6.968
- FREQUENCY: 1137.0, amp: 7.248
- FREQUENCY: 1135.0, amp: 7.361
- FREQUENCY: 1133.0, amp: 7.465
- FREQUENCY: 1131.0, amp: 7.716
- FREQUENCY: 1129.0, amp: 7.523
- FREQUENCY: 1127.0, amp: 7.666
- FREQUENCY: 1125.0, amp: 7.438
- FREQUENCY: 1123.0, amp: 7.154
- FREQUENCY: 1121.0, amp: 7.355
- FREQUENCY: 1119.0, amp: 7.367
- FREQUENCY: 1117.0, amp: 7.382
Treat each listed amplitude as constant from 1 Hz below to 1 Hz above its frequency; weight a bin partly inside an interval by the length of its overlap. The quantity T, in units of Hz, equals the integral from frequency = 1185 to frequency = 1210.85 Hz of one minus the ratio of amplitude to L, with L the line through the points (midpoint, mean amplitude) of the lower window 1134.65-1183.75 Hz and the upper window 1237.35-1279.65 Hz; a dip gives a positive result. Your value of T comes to -4.6 Hz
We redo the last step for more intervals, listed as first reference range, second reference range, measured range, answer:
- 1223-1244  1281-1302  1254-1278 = -0.5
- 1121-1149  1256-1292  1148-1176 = 9.0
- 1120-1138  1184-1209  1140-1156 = 5.6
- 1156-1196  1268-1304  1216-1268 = 0.1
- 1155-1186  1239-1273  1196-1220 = -3.1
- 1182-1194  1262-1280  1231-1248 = 2.9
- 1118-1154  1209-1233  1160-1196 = 1.9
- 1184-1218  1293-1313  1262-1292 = 0.6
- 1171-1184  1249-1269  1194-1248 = 2.8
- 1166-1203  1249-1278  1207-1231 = -0.7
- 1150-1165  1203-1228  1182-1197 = -4.8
